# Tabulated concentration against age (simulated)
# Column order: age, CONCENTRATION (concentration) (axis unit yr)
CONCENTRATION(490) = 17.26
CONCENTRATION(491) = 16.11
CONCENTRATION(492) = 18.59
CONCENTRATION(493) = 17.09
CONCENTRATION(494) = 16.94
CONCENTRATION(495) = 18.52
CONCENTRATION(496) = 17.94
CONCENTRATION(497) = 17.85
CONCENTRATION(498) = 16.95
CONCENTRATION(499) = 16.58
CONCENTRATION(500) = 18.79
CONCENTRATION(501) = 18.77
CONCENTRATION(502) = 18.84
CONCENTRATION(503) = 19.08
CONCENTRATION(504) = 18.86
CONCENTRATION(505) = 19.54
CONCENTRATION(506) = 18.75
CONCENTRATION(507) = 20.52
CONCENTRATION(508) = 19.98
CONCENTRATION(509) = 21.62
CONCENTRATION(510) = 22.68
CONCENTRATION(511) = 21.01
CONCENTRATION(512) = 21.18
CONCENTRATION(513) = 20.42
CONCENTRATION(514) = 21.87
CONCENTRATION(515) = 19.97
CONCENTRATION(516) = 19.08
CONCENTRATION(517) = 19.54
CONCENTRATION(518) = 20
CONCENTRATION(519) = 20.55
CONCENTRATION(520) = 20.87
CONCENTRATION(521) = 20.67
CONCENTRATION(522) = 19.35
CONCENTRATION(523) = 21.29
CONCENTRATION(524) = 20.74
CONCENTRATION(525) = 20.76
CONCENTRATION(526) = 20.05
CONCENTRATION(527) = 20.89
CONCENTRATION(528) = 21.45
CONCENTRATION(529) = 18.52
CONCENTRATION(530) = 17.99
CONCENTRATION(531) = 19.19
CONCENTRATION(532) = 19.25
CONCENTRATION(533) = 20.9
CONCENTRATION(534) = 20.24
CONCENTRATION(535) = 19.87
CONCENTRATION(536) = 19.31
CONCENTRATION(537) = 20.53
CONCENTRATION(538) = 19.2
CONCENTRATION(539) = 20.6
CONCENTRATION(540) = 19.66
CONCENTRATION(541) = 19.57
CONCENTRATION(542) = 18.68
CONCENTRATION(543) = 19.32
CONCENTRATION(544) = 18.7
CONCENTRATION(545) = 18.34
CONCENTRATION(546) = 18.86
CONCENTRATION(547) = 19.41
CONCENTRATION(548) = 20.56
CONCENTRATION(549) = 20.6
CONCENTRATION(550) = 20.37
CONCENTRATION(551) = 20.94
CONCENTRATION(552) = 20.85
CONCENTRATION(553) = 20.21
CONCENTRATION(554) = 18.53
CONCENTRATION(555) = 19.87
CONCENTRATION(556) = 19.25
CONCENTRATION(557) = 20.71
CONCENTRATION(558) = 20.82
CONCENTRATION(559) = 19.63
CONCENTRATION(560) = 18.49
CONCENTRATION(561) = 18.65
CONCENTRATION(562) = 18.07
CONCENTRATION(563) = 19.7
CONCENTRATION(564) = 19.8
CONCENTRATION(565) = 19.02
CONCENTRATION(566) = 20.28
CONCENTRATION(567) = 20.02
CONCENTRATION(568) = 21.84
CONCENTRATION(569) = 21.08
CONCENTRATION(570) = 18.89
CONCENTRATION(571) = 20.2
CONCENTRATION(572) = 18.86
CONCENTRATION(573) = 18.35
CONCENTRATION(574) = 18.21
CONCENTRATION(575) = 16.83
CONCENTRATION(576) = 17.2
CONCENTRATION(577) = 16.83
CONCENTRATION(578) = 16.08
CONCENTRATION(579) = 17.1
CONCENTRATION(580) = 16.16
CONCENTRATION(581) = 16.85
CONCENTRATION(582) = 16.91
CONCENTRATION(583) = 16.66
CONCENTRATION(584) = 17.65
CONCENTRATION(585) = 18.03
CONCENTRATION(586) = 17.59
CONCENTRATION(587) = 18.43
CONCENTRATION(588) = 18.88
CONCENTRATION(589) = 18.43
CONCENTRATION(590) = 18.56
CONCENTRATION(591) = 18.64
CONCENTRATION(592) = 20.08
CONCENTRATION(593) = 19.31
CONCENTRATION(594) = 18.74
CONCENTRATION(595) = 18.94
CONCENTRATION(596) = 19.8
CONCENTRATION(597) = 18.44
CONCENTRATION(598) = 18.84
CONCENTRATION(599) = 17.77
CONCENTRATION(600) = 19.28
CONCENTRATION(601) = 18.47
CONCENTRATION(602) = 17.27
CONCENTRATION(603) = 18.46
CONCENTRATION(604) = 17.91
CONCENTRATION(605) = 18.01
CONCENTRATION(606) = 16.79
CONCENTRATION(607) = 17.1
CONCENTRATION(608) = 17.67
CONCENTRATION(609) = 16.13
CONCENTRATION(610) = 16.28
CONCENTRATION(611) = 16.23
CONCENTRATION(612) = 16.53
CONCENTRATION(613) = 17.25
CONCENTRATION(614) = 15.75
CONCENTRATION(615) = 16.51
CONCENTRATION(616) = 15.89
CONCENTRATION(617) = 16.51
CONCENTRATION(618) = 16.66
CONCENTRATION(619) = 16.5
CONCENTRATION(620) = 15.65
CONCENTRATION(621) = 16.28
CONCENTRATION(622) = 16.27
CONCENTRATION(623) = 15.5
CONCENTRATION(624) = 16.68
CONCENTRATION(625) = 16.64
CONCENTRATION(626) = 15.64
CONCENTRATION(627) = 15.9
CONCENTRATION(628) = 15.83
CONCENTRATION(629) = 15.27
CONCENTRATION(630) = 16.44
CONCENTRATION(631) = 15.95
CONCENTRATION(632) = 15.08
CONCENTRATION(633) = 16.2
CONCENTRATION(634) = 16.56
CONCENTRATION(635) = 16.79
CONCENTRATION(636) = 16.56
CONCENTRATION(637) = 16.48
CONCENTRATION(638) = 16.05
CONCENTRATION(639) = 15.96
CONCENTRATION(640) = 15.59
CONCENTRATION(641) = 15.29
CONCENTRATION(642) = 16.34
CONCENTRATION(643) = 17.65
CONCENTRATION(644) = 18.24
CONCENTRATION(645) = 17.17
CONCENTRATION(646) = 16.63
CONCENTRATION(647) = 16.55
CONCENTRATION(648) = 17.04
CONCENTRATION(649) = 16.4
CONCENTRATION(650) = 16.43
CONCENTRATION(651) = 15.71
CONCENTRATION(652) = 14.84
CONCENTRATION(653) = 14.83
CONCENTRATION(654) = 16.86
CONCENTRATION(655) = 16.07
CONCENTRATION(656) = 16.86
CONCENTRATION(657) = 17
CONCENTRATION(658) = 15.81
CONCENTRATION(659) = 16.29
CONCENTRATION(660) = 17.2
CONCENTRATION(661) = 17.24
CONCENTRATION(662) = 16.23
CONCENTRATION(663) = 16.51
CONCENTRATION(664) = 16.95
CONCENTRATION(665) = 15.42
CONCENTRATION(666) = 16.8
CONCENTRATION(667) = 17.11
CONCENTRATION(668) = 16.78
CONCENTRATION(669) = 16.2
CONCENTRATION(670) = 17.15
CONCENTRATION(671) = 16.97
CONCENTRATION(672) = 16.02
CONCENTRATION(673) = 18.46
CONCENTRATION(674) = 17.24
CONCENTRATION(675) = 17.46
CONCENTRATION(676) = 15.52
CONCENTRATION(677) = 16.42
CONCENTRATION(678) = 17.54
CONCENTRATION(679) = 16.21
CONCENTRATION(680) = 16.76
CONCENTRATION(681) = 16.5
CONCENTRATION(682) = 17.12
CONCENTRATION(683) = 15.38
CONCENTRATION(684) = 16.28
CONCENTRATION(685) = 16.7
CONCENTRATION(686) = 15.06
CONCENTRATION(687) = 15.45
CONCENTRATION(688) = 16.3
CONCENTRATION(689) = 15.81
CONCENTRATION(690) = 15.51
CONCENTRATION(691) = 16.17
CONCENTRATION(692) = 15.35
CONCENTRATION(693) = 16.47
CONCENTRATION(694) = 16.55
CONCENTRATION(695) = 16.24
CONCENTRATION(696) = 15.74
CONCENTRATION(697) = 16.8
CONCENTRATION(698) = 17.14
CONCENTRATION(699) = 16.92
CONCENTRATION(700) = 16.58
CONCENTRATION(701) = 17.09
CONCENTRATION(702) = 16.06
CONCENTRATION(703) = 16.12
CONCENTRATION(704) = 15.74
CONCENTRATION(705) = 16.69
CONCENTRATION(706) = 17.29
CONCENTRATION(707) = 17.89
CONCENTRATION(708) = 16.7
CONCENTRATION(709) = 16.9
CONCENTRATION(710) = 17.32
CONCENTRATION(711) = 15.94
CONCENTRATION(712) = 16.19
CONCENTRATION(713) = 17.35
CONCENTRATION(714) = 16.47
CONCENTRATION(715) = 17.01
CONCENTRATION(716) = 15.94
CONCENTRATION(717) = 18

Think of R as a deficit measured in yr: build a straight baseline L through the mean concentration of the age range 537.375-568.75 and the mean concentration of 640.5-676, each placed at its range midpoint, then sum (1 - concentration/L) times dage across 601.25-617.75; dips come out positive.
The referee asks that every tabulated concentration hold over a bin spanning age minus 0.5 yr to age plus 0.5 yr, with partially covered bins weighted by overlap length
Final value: 1.04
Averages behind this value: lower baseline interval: 19.7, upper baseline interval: 16.6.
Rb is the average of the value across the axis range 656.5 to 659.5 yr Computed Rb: 16.4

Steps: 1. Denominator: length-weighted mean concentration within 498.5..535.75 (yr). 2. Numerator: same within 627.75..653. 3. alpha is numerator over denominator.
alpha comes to 0.81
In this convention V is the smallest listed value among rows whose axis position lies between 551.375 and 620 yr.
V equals 15.65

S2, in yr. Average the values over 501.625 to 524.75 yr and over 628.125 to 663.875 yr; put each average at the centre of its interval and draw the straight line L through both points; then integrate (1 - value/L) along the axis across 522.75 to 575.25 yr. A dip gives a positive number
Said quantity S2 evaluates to -1.3 yr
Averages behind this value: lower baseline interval 20.3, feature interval 19.7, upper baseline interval 16.3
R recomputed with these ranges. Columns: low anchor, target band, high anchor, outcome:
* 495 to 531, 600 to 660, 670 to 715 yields 4.0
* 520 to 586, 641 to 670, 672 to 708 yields 1.1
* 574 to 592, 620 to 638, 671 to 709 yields 1.0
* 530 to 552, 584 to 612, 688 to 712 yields 0.7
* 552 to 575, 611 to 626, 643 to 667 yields 1.2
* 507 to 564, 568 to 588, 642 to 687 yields 1.0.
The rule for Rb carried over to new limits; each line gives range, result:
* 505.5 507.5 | 19.6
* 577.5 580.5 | 16.4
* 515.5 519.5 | 19.8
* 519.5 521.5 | 20.8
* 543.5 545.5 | 18.5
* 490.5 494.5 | 17.2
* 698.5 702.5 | 16.7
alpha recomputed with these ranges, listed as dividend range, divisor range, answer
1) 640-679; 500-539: 0.83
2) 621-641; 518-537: 0.80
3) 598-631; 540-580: 0.87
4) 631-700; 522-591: 0.86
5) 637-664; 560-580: 0.88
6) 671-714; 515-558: 0.83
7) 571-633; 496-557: 0.87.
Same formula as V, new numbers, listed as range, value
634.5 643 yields 15.29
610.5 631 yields 15.27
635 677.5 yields 14.83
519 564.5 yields 17.99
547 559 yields 18.53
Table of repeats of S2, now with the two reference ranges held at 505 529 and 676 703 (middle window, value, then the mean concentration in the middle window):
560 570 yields -0.2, 19.7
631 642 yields 1.0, 16.1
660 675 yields 0.0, 16.8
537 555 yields 0.1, 19.7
